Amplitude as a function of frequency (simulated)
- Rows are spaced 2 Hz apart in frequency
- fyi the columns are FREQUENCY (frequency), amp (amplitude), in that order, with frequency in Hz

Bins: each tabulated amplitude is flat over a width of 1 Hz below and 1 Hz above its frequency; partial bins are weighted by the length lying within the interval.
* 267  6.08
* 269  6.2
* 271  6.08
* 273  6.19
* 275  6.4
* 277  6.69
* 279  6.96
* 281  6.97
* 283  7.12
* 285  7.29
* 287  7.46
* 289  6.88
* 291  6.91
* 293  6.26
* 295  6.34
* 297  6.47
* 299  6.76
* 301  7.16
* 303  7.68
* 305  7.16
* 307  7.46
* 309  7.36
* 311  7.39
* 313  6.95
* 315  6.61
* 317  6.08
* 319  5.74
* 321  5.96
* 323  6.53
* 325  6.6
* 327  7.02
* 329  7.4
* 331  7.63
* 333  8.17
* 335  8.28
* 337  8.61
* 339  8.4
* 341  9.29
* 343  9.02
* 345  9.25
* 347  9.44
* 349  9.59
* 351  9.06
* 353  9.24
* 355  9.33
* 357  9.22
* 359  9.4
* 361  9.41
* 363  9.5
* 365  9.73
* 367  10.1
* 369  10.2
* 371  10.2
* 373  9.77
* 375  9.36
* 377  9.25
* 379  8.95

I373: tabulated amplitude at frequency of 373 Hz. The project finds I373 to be 9.77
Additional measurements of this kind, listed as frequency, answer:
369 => 10.2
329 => 7.4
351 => 9.06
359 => 9.4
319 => 5.74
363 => 9.5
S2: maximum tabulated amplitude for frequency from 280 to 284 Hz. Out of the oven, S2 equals 7.12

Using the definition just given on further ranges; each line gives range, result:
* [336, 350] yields 9.59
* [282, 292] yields 7.46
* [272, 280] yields 6.96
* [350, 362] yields 9.41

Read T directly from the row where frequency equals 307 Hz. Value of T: 7.46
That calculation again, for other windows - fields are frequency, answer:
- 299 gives 6.76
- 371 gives 10.2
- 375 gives 9.36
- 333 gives 8.17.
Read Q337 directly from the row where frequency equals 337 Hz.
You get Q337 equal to 8.61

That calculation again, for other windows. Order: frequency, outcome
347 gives 9.44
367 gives 10.1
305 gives 7.16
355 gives 9.33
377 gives 9.25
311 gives 7.39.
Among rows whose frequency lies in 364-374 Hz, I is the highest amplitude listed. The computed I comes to 10.2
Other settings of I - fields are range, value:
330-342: 9.29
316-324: 6.53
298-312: 7.68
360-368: 10.1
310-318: 7.39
